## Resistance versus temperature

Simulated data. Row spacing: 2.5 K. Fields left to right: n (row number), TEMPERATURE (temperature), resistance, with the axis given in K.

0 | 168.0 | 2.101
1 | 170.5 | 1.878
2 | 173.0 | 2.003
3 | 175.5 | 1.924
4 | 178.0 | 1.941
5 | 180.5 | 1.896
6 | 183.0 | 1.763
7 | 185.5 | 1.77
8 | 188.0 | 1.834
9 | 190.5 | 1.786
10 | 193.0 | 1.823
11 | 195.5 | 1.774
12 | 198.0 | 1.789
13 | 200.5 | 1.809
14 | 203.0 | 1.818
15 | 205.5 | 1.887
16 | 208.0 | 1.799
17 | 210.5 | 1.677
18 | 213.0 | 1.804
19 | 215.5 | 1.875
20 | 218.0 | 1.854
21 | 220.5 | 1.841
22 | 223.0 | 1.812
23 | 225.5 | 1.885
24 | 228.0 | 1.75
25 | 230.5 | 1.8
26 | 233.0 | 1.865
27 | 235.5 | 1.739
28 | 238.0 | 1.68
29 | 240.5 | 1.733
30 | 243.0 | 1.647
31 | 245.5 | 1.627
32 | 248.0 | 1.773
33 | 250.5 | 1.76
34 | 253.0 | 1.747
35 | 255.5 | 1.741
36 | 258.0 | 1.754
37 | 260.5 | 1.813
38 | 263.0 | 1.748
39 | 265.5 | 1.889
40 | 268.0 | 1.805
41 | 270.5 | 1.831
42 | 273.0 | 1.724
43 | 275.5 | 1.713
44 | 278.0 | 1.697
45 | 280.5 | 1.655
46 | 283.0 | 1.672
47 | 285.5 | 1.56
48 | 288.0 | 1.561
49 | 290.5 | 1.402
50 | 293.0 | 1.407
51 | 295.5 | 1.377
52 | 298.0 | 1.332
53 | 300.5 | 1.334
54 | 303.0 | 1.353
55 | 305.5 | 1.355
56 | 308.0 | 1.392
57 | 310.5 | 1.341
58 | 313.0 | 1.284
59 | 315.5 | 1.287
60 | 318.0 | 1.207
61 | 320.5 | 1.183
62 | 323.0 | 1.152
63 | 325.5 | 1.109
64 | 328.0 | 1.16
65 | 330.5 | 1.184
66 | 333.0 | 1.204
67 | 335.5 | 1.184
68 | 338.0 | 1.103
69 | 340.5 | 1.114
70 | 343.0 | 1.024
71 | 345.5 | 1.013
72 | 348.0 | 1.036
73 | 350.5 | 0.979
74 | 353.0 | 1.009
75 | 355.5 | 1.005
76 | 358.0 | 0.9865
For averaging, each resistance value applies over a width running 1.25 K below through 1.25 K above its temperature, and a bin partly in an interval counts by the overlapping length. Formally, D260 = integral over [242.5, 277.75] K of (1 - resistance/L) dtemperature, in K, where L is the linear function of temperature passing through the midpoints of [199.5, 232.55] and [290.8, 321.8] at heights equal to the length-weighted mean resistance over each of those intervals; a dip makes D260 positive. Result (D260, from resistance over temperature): -4.1 K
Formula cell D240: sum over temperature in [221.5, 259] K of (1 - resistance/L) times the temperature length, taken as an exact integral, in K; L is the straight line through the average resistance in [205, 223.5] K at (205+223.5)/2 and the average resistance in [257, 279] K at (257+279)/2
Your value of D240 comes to 0.9 K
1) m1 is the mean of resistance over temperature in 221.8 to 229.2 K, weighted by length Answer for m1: 1.82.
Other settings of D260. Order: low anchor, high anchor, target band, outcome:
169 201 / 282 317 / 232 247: -0.7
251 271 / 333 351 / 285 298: 0.7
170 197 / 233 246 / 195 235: -1.0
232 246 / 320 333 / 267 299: -3.4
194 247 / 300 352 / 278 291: -1.5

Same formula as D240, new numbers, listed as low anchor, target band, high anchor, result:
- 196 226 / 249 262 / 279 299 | -1.0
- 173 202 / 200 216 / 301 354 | -0.6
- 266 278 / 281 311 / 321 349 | 1.8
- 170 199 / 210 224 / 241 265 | -0.2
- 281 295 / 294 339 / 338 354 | 0.9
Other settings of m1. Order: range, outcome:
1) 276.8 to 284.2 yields 1.67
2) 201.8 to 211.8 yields 1.8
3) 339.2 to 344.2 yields 1.07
